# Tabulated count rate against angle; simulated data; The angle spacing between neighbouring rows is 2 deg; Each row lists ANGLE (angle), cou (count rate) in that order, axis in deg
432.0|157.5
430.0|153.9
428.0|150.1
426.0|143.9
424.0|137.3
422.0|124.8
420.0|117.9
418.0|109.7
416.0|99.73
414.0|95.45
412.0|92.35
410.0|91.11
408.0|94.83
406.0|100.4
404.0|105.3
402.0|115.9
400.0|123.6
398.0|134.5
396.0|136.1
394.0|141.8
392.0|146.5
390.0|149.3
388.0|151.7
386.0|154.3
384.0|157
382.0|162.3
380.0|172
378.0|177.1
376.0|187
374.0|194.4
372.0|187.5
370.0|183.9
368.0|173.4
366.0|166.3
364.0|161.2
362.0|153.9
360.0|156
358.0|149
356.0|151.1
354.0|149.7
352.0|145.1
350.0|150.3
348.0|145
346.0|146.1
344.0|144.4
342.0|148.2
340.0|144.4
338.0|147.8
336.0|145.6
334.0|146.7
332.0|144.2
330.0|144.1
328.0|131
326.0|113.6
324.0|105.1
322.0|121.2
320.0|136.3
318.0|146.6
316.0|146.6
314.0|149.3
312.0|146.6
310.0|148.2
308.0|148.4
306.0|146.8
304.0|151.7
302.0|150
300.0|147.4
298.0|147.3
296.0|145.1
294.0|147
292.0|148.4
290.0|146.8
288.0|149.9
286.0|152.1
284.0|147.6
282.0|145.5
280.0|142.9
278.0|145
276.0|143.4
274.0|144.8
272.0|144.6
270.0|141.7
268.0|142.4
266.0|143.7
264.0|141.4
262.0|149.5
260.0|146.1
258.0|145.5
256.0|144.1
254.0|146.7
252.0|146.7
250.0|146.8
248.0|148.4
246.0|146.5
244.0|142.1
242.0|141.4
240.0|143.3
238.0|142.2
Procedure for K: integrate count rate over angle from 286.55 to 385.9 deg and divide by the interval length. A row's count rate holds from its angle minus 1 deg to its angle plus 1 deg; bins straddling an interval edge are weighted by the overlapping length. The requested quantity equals 151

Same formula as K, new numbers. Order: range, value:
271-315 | 147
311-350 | 140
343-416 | 145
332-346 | 146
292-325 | 143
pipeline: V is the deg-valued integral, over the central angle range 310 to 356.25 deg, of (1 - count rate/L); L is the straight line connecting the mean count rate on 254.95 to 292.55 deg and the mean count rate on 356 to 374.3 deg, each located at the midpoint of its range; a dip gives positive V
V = 5.4 deg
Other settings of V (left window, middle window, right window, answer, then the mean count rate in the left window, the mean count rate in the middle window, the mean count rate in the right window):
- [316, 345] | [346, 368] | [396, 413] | -4.6 deg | 137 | 153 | 109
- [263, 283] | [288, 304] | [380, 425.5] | -0.8 deg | 144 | 148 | 126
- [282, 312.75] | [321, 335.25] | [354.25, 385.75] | 2.5 deg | 148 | 130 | 168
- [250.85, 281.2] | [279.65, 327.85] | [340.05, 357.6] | 1.0 deg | 145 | 143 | 147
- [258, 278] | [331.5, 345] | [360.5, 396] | 1.0 deg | 144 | 146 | 165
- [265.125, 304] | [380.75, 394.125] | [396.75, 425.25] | -4.0 deg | 146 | 153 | 111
